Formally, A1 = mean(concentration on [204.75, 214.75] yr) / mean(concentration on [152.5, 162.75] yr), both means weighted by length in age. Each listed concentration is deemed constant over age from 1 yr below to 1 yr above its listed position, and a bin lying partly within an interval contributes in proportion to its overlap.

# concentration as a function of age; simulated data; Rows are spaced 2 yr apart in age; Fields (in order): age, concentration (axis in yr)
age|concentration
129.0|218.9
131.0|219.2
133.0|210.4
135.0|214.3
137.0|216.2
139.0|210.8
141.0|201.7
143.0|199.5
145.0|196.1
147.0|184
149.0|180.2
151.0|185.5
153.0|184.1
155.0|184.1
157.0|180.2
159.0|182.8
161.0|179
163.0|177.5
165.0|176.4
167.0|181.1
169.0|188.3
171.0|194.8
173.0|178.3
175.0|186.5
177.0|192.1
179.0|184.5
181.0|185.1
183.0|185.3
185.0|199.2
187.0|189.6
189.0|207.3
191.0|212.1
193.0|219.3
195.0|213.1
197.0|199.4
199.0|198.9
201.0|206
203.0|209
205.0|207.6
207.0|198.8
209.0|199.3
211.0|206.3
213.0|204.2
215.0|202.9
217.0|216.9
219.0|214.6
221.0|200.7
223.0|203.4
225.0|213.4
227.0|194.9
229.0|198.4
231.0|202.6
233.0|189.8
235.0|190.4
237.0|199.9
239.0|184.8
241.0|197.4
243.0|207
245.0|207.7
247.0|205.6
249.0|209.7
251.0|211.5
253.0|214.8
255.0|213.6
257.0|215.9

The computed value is 1.1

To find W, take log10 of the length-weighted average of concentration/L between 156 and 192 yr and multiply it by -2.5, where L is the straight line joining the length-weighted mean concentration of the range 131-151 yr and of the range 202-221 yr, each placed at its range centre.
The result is 0.09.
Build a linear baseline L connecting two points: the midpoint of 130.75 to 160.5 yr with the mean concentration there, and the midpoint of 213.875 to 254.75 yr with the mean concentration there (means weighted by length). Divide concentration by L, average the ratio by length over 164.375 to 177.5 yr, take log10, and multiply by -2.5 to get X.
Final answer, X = 0.071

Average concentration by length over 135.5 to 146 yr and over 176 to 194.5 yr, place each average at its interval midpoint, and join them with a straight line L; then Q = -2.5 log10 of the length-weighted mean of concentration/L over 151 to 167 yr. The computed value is 0.120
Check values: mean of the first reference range 205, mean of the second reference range 198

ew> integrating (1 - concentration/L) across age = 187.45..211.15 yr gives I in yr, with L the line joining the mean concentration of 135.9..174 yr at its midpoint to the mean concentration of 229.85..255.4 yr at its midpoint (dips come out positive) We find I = -1.28 yr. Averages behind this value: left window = 189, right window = 202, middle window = 206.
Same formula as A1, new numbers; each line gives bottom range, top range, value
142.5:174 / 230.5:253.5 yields 1.09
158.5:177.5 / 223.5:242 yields 1.07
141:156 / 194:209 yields 1.08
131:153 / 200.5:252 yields 1.02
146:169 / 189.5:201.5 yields 1.15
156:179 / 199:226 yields 1.12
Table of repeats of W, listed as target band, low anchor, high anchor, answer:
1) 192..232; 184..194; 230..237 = -0.03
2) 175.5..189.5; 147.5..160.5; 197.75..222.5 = 0.02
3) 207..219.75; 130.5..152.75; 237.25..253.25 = -0.02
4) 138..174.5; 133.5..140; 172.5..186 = 0.08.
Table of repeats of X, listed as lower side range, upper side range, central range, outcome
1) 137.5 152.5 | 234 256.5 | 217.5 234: 0.00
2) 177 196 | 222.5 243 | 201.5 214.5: -0.03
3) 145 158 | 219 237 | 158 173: 0.03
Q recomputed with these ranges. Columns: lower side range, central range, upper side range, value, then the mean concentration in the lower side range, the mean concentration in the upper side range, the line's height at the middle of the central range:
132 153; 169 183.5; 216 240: 0.07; 199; 201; 200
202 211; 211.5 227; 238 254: -0.02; 204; 205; 204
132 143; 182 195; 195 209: 0.01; 210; 204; 205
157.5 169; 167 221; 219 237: -0.06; 180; 200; 190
